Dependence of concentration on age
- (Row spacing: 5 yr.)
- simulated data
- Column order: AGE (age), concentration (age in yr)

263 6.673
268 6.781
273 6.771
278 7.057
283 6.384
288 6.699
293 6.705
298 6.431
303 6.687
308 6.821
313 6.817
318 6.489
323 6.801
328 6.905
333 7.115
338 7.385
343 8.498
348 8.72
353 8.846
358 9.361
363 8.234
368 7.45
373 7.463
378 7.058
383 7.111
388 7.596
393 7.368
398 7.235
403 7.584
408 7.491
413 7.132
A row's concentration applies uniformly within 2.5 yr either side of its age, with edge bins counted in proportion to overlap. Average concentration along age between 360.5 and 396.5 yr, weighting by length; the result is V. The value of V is 7.46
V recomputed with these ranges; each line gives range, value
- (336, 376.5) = 8.23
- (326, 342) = 7.27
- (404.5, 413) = 7.4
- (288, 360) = 7.36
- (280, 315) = 6.65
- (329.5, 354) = 8.02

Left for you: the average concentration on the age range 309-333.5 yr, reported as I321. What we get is 6.8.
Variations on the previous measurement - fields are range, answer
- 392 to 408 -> 7.41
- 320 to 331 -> 6.85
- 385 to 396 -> 7.45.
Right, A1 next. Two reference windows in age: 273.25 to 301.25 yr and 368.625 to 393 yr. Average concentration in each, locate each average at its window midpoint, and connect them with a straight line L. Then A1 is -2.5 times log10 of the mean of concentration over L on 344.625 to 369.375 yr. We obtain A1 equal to -0.20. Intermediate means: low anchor 6.67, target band 8.57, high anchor 7.32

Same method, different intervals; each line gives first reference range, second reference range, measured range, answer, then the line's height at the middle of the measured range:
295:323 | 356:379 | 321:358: -0.08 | 7.33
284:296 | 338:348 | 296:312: 0.07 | 7.08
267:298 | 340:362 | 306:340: 0.15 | 7.93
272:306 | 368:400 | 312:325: 0.03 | 6.87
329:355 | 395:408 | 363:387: 0.04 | 7.69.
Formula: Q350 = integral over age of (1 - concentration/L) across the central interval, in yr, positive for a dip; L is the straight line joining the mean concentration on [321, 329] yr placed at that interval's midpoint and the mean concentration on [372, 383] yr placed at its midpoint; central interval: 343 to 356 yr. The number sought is -3.2 yr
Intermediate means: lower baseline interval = 6.85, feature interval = 8.75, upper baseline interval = 7.2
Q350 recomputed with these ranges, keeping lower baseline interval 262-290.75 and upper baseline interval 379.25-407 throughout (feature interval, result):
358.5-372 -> -1.51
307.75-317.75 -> 0.27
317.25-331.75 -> 0.42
